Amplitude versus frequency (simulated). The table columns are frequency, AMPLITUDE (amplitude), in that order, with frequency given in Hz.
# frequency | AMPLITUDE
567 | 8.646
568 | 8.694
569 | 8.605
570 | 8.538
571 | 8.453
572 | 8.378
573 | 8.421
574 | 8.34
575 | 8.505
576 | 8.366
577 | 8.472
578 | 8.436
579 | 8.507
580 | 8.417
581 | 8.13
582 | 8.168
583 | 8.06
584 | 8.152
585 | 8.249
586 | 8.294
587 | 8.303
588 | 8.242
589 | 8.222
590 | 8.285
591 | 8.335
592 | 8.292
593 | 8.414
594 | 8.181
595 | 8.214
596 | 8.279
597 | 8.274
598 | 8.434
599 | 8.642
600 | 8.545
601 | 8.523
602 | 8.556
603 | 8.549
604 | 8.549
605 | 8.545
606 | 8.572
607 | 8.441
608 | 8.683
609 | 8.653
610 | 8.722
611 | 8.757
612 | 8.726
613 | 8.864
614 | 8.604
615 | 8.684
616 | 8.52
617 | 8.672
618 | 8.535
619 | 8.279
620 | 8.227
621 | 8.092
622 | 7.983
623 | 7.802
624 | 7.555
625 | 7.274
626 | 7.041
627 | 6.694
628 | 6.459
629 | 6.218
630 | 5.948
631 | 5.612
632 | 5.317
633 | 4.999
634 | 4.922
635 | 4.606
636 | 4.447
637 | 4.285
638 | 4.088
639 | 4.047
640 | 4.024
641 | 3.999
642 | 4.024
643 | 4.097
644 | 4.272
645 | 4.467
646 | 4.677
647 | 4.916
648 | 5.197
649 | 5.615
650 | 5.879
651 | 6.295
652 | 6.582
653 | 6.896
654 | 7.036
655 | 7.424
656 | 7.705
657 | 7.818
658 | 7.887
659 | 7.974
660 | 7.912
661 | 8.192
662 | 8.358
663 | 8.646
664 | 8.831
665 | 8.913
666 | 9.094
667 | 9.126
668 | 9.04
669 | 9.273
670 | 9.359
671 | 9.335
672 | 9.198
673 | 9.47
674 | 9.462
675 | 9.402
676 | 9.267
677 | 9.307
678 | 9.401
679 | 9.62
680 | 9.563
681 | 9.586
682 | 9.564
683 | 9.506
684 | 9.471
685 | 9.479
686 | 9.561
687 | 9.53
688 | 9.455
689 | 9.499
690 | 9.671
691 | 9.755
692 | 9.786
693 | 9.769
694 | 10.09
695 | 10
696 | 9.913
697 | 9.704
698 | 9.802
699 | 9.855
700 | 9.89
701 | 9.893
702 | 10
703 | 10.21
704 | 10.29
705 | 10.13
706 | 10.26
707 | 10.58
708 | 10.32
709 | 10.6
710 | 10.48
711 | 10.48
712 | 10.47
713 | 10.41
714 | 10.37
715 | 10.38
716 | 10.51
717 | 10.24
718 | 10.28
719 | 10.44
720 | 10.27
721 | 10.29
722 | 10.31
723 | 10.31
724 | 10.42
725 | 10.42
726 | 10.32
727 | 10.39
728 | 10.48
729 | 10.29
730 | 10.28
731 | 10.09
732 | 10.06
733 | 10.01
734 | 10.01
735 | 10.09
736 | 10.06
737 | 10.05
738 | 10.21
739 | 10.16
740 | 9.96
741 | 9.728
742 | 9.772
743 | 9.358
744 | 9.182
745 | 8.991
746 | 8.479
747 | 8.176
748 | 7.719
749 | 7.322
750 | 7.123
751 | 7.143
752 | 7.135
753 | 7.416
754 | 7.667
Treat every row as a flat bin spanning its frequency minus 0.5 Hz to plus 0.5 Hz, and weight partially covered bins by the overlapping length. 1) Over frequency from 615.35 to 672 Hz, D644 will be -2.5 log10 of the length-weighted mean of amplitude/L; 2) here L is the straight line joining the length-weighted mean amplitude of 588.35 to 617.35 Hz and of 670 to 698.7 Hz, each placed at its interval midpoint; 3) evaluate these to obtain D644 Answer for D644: 0.313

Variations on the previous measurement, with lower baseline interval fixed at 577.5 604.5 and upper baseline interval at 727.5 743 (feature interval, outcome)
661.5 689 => 0.01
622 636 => 0.38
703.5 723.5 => -0.06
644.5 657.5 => 0.41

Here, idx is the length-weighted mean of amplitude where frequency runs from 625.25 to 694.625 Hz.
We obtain 7.5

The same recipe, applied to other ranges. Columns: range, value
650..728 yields 9.46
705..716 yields 10.4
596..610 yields 8.53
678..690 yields 9.53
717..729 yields 10.3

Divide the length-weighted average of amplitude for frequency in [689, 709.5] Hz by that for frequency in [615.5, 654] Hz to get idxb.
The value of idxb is 1.68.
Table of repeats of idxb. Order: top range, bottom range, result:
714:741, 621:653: 1.85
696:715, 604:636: 1.36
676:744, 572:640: 1.30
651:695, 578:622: 1.06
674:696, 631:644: 2.16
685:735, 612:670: 1.49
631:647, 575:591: 0.54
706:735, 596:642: 1.43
